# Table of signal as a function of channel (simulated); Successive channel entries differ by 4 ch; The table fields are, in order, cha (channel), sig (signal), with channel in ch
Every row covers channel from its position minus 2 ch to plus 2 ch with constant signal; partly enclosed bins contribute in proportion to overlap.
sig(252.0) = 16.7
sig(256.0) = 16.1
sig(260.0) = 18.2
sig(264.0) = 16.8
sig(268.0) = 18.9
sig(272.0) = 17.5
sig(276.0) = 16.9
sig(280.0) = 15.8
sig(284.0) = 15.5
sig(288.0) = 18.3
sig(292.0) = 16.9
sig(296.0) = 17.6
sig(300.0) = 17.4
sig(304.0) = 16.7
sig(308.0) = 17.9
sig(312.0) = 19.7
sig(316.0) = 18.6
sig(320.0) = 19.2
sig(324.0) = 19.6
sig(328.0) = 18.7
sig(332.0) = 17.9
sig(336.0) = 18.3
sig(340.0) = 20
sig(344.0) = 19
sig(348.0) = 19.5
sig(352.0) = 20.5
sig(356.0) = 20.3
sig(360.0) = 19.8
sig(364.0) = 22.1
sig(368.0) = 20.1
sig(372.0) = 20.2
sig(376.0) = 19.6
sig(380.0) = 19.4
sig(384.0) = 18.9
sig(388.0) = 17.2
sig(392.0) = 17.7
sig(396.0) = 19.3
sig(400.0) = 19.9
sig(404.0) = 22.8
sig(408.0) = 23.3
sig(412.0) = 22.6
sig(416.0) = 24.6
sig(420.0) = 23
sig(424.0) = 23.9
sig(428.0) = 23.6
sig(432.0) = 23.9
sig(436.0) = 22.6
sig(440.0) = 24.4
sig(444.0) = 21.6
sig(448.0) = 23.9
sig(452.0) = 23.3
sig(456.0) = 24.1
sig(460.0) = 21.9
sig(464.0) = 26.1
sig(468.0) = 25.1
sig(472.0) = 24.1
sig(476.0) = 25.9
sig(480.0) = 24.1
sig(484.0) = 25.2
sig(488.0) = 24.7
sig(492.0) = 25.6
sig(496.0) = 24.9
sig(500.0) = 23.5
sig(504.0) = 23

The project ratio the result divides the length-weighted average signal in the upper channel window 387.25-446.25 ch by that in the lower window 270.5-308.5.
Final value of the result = 1.30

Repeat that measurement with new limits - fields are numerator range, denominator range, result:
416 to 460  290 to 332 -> 1.29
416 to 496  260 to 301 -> 1.40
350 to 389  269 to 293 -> 1.18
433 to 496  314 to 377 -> 1.24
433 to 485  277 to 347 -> 1.33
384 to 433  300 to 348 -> 1.16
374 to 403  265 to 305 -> 1.11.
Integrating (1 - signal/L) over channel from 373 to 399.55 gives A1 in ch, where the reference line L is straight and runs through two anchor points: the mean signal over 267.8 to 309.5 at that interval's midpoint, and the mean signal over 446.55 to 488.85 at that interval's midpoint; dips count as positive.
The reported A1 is 2.87 ch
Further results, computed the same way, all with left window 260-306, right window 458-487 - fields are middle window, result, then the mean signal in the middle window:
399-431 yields -1.02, 23.1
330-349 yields 0.48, 18.9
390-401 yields 1.39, 18.9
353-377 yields 0.00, 20.4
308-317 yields -0.30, 18.9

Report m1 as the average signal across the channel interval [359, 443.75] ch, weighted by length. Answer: 21.4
